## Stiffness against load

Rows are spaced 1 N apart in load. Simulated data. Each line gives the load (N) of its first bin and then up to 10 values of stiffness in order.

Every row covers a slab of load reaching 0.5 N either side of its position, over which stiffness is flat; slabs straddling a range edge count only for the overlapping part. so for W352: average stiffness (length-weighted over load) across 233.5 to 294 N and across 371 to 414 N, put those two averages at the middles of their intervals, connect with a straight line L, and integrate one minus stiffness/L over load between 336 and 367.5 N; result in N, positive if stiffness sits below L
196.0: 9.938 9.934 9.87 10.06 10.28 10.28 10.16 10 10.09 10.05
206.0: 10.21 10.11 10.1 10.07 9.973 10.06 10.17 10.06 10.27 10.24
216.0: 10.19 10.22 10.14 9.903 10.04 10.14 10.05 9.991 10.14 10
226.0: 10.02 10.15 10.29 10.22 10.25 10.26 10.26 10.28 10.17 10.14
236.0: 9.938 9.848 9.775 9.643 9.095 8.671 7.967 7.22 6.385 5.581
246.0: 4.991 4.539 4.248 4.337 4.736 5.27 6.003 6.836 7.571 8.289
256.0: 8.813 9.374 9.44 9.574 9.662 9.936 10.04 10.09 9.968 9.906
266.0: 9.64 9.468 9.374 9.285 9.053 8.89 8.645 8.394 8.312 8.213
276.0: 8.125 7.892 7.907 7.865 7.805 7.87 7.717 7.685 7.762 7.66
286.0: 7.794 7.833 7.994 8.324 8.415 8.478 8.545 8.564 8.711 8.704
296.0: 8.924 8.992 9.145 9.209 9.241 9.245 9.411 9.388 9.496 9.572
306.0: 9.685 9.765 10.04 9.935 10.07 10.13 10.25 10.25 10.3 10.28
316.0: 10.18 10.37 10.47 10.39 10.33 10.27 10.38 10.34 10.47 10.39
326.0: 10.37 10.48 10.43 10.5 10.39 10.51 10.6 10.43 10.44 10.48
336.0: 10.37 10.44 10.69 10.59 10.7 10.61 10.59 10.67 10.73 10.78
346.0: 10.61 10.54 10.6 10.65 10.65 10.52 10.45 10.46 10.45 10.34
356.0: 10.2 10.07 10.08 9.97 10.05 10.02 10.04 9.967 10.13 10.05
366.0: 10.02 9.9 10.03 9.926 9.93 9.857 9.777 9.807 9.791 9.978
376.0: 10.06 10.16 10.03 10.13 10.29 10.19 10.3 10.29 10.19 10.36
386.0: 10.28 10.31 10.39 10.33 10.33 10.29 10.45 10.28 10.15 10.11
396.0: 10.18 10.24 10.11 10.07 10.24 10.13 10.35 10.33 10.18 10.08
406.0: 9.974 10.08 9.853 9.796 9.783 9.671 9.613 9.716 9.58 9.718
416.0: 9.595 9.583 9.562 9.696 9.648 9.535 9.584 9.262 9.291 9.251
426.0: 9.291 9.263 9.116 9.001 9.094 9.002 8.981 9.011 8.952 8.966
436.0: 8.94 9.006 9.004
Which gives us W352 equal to -2.92 N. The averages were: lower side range 8.2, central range 10.4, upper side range 10.1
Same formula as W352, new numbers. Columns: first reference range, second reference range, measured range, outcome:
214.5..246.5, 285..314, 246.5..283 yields 4.54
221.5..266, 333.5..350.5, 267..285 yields 1.90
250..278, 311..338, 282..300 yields 1.98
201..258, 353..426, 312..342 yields -2.55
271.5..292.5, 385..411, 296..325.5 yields -4.56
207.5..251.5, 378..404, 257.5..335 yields 1.28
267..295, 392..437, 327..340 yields -2.46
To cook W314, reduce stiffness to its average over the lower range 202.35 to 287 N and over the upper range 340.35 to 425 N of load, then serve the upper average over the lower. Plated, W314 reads 1.14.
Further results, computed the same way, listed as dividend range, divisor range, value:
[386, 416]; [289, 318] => 1.06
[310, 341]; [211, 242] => 1.04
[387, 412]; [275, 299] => 1.23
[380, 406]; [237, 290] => 1.27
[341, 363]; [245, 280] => 1.29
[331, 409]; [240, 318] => 1.20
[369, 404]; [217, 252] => 1.17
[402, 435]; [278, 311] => 1.09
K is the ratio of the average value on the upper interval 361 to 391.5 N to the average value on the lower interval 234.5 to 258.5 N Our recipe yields 1.36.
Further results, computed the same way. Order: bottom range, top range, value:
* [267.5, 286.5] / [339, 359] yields 1.28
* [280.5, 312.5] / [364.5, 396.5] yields 1.14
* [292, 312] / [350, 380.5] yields 1.08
